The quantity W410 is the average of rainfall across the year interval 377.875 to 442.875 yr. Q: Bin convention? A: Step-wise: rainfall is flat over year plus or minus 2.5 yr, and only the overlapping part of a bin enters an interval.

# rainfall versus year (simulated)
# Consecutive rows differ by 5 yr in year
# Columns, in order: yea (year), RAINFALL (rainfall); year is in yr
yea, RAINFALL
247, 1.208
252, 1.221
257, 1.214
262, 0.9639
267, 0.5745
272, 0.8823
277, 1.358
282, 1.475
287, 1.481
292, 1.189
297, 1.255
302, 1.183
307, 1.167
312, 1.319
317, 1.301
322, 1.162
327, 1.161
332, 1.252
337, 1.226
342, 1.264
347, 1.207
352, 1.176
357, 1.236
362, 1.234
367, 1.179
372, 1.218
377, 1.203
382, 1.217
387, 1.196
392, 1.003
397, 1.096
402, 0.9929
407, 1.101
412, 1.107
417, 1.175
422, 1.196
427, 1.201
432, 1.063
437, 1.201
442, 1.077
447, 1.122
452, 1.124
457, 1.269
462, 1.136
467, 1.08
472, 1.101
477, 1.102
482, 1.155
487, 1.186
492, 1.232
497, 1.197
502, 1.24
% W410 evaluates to 1.13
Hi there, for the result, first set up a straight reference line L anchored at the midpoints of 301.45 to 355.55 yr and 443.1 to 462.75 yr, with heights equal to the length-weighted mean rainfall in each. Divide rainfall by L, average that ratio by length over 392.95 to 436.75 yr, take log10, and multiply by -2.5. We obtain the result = 0.06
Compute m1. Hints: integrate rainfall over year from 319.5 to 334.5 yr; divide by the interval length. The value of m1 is 1.19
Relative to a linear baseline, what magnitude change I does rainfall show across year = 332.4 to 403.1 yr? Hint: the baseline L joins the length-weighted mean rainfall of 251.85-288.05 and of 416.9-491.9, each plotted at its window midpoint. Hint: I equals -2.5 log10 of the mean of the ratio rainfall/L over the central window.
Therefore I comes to -0.04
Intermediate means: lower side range 1.13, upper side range 1.15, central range 1.18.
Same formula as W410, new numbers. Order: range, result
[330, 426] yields 1.17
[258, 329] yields 1.18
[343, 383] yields 1.21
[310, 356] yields 1.23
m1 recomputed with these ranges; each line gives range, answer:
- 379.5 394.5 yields 1.14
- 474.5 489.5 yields 1.15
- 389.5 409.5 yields 1.05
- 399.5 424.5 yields 1.11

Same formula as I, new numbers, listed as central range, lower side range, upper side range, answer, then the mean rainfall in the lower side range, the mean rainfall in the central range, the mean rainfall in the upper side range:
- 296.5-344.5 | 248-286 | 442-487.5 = -0.10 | 1.12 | 1.23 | 1.14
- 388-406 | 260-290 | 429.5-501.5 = 0.09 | 1.13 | 1.05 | 1.15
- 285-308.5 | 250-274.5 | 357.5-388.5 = -0.20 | 0.966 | 1.25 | 1.21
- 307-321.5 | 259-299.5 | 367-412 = -0.11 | 1.15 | 1.26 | 1.13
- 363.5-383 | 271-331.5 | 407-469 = -0.01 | 1.25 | 1.2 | 1.14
